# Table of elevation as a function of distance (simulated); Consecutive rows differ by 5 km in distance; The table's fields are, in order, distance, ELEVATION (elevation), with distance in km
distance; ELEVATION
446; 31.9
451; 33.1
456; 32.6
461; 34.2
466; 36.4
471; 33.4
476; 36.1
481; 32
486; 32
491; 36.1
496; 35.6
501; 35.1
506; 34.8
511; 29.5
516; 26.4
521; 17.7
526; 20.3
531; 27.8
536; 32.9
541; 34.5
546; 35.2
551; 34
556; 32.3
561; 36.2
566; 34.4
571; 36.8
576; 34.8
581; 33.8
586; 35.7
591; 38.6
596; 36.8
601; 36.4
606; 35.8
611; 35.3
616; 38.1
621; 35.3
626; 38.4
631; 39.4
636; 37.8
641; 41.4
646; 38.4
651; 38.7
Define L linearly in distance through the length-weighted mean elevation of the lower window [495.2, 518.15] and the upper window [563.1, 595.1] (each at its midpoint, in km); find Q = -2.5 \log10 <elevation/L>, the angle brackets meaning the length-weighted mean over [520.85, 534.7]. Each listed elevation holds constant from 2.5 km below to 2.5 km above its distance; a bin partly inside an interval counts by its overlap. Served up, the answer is 0.37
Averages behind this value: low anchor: 32.1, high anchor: 35.7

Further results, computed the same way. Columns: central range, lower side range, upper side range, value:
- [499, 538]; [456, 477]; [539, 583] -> 0.24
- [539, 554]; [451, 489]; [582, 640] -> 0.03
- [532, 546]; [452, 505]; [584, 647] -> 0.08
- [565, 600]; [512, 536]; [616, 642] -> -0.12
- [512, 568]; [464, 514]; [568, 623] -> 0.17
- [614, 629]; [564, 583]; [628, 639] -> 0.02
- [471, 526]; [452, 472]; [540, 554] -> 0.11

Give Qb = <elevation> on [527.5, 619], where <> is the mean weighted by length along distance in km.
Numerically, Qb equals 34.8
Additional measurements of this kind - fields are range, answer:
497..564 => 30.7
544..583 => 34.7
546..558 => 33.6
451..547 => 31.7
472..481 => 34.5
